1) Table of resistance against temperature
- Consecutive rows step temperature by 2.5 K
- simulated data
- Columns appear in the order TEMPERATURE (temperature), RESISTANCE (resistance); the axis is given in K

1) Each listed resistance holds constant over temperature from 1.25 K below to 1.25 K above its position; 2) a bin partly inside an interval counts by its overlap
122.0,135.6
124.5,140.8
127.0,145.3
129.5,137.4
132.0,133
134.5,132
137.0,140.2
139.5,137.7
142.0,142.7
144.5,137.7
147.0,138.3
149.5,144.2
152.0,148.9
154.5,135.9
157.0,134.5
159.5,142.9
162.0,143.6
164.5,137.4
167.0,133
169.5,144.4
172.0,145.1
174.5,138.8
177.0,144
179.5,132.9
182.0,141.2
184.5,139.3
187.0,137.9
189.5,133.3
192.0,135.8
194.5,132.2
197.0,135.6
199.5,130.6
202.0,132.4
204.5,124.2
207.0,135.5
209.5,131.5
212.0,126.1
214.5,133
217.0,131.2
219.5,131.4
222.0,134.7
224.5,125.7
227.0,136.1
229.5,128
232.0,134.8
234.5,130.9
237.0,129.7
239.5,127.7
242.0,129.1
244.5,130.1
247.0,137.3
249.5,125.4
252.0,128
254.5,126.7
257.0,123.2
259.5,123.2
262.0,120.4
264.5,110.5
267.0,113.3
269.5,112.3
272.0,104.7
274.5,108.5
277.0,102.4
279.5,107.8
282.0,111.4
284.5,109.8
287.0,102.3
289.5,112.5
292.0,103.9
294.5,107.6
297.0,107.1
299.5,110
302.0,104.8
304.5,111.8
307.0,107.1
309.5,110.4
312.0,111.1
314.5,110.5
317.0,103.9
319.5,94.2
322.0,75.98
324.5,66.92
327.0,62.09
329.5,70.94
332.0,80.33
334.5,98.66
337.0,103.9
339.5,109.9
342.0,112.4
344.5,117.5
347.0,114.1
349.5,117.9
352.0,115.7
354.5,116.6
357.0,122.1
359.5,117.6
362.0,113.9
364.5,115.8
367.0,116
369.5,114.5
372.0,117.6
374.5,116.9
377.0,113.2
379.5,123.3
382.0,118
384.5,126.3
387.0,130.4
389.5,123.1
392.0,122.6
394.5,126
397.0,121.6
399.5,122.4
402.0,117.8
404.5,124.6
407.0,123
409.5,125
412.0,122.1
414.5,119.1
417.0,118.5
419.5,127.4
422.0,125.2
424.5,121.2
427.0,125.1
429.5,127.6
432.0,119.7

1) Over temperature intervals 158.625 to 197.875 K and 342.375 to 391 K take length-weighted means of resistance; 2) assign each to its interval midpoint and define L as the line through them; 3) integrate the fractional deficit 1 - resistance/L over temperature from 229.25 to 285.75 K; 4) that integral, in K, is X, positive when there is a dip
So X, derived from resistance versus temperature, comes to 4.2 K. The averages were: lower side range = 139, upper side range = 118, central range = 121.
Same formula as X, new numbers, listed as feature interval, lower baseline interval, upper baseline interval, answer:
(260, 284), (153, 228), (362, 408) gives 3.5 K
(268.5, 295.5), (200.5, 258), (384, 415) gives 4.3 K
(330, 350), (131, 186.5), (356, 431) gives 3.2 K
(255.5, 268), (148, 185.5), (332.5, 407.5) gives 1.1 K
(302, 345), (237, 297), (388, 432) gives 8.0 K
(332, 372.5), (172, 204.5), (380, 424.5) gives 4.2 K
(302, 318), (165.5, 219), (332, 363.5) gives 1.2 K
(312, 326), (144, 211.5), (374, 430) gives 4.0 K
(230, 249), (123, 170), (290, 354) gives -1.9 K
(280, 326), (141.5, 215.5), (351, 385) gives 7.8 K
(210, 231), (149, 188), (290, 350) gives -0.7 K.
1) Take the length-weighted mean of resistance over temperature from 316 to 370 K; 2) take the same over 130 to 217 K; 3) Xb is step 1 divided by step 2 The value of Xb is 0.7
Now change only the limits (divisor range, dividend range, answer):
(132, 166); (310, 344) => 0.67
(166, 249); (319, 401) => 0.82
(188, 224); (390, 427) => 0.93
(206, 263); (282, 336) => 0.76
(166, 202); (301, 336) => 0.68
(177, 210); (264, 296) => 0.80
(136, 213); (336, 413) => 0.86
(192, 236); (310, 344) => 0.71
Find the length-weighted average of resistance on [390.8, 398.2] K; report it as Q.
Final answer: 123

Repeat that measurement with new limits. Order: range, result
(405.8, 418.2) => 122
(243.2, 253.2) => 130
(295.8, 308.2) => 108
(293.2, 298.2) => 107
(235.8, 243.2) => 129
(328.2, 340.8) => 92.7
